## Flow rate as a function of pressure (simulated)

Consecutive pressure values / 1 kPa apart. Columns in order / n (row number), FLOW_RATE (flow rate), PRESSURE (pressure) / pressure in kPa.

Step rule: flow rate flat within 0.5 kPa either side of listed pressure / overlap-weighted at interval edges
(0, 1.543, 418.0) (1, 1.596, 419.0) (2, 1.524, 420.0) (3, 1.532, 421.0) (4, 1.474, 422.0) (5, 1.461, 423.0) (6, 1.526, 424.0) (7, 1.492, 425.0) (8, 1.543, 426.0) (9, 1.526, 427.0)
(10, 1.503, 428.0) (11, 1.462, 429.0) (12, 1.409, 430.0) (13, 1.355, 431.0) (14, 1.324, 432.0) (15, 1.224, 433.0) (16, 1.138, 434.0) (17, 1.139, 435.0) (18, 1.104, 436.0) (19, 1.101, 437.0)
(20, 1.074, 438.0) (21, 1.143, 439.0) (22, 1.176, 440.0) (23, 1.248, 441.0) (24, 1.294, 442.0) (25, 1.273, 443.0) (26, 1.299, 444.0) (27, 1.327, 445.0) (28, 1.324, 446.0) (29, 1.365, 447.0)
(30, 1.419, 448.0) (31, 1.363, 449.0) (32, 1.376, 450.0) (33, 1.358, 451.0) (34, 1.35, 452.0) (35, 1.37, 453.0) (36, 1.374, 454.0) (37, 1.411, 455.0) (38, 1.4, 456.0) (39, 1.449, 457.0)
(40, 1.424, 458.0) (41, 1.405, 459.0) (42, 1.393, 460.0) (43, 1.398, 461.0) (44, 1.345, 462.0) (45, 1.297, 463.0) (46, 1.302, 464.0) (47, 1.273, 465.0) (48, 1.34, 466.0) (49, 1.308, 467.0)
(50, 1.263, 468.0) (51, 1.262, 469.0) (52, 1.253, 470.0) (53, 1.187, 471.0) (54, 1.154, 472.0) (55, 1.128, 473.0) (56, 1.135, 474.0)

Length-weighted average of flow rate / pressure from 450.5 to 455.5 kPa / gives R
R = 1.37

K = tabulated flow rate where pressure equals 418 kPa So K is 1.543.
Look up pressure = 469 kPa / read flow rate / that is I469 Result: 1.262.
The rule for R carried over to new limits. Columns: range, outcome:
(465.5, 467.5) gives 1.32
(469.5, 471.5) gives 1.22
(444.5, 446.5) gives 1.33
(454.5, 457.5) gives 1.42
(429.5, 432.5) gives 1.36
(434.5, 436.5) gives 1.12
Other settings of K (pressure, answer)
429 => 1.462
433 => 1.224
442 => 1.294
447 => 1.365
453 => 1.37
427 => 1.526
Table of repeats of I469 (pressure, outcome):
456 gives 1.4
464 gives 1.302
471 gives 1.187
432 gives 1.324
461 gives 1.398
